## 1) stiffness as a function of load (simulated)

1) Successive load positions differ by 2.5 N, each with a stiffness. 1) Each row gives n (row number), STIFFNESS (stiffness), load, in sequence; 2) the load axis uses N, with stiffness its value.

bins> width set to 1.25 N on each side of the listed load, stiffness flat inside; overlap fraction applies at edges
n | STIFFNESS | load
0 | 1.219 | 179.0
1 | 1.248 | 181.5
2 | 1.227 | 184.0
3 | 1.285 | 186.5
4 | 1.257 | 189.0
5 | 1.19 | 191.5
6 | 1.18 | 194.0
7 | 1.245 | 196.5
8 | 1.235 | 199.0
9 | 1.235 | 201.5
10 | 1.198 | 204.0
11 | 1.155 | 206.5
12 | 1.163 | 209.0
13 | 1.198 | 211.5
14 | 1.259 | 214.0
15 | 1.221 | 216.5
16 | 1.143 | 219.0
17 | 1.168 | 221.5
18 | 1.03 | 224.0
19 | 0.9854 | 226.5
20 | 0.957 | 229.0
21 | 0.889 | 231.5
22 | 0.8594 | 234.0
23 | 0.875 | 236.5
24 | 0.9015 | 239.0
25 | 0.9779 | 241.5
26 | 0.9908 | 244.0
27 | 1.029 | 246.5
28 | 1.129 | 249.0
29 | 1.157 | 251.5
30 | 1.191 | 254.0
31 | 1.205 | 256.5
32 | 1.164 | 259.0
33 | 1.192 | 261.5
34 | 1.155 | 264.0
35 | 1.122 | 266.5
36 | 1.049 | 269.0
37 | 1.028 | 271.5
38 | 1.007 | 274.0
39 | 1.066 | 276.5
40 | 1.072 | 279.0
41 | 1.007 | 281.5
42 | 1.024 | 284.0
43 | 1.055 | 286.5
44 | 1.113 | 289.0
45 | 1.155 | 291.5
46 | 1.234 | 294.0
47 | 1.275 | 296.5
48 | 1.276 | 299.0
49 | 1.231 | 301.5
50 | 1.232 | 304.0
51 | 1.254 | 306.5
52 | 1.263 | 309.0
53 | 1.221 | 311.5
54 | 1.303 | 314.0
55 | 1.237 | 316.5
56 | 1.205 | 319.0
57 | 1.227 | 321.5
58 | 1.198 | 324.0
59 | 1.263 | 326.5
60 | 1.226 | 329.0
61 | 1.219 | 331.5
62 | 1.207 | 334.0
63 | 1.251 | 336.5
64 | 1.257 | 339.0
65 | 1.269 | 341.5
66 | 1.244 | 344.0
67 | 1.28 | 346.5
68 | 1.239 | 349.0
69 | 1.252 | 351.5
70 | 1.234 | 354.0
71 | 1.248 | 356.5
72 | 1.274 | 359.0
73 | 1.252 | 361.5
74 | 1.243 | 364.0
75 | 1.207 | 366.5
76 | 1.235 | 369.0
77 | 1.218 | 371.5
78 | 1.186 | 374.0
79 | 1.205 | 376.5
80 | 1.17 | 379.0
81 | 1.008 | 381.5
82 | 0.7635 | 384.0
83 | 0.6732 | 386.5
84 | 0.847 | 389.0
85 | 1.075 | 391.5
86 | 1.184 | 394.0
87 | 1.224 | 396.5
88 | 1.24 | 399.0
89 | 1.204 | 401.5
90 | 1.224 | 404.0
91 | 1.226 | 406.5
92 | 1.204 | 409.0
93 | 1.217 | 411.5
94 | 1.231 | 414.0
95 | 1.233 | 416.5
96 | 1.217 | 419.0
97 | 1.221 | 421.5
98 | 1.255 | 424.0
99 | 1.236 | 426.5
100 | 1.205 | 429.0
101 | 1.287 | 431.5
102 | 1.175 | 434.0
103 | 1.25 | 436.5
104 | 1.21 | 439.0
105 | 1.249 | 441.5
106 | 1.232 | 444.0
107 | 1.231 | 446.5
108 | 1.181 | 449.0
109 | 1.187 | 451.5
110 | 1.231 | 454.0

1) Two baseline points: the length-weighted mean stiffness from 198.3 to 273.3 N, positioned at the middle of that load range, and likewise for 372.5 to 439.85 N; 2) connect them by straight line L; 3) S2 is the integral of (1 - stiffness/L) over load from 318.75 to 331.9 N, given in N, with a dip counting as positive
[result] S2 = -1.2 N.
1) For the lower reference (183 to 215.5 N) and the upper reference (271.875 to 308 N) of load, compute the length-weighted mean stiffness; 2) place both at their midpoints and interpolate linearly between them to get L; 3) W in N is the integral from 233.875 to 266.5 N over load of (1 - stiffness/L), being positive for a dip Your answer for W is 2.8 N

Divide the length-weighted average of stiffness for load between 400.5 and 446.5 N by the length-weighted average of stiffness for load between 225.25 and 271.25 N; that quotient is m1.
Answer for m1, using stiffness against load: 1.2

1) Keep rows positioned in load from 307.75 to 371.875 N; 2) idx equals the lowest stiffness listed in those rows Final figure 1.198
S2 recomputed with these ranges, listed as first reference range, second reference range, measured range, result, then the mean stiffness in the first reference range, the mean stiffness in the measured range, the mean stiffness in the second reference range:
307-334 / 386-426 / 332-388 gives 1.25 N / 1.24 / 1.18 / 1.17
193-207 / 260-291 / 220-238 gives 2.99 N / 1.21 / 0.968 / 1.08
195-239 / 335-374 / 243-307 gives 1.75 N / 1.1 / 1.13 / 1.24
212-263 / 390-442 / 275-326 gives -2.81 N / 1.07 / 1.18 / 1.22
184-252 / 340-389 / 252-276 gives 0.05 N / 1.11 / 1.12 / 1.16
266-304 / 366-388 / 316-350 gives -4.55 N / 1.12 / 1.24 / 1.07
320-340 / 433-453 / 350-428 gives 3.45 N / 1.23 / 1.17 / 1.22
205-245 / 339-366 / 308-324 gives -0.60 N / 1.05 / 1.24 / 1.25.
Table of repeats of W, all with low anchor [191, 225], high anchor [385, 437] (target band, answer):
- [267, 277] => 1.19 N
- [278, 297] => 1.12 N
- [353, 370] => -0.98 N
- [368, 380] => -0.30 N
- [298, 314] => -0.96 N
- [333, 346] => -0.80 N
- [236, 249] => 2.29 N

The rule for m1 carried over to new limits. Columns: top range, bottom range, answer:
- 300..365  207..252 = 1.18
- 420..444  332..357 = 0.99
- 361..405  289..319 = 0.90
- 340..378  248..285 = 1.12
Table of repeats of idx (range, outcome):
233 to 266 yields 0.8594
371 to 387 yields 0.6732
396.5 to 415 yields 1.204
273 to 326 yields 1.007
